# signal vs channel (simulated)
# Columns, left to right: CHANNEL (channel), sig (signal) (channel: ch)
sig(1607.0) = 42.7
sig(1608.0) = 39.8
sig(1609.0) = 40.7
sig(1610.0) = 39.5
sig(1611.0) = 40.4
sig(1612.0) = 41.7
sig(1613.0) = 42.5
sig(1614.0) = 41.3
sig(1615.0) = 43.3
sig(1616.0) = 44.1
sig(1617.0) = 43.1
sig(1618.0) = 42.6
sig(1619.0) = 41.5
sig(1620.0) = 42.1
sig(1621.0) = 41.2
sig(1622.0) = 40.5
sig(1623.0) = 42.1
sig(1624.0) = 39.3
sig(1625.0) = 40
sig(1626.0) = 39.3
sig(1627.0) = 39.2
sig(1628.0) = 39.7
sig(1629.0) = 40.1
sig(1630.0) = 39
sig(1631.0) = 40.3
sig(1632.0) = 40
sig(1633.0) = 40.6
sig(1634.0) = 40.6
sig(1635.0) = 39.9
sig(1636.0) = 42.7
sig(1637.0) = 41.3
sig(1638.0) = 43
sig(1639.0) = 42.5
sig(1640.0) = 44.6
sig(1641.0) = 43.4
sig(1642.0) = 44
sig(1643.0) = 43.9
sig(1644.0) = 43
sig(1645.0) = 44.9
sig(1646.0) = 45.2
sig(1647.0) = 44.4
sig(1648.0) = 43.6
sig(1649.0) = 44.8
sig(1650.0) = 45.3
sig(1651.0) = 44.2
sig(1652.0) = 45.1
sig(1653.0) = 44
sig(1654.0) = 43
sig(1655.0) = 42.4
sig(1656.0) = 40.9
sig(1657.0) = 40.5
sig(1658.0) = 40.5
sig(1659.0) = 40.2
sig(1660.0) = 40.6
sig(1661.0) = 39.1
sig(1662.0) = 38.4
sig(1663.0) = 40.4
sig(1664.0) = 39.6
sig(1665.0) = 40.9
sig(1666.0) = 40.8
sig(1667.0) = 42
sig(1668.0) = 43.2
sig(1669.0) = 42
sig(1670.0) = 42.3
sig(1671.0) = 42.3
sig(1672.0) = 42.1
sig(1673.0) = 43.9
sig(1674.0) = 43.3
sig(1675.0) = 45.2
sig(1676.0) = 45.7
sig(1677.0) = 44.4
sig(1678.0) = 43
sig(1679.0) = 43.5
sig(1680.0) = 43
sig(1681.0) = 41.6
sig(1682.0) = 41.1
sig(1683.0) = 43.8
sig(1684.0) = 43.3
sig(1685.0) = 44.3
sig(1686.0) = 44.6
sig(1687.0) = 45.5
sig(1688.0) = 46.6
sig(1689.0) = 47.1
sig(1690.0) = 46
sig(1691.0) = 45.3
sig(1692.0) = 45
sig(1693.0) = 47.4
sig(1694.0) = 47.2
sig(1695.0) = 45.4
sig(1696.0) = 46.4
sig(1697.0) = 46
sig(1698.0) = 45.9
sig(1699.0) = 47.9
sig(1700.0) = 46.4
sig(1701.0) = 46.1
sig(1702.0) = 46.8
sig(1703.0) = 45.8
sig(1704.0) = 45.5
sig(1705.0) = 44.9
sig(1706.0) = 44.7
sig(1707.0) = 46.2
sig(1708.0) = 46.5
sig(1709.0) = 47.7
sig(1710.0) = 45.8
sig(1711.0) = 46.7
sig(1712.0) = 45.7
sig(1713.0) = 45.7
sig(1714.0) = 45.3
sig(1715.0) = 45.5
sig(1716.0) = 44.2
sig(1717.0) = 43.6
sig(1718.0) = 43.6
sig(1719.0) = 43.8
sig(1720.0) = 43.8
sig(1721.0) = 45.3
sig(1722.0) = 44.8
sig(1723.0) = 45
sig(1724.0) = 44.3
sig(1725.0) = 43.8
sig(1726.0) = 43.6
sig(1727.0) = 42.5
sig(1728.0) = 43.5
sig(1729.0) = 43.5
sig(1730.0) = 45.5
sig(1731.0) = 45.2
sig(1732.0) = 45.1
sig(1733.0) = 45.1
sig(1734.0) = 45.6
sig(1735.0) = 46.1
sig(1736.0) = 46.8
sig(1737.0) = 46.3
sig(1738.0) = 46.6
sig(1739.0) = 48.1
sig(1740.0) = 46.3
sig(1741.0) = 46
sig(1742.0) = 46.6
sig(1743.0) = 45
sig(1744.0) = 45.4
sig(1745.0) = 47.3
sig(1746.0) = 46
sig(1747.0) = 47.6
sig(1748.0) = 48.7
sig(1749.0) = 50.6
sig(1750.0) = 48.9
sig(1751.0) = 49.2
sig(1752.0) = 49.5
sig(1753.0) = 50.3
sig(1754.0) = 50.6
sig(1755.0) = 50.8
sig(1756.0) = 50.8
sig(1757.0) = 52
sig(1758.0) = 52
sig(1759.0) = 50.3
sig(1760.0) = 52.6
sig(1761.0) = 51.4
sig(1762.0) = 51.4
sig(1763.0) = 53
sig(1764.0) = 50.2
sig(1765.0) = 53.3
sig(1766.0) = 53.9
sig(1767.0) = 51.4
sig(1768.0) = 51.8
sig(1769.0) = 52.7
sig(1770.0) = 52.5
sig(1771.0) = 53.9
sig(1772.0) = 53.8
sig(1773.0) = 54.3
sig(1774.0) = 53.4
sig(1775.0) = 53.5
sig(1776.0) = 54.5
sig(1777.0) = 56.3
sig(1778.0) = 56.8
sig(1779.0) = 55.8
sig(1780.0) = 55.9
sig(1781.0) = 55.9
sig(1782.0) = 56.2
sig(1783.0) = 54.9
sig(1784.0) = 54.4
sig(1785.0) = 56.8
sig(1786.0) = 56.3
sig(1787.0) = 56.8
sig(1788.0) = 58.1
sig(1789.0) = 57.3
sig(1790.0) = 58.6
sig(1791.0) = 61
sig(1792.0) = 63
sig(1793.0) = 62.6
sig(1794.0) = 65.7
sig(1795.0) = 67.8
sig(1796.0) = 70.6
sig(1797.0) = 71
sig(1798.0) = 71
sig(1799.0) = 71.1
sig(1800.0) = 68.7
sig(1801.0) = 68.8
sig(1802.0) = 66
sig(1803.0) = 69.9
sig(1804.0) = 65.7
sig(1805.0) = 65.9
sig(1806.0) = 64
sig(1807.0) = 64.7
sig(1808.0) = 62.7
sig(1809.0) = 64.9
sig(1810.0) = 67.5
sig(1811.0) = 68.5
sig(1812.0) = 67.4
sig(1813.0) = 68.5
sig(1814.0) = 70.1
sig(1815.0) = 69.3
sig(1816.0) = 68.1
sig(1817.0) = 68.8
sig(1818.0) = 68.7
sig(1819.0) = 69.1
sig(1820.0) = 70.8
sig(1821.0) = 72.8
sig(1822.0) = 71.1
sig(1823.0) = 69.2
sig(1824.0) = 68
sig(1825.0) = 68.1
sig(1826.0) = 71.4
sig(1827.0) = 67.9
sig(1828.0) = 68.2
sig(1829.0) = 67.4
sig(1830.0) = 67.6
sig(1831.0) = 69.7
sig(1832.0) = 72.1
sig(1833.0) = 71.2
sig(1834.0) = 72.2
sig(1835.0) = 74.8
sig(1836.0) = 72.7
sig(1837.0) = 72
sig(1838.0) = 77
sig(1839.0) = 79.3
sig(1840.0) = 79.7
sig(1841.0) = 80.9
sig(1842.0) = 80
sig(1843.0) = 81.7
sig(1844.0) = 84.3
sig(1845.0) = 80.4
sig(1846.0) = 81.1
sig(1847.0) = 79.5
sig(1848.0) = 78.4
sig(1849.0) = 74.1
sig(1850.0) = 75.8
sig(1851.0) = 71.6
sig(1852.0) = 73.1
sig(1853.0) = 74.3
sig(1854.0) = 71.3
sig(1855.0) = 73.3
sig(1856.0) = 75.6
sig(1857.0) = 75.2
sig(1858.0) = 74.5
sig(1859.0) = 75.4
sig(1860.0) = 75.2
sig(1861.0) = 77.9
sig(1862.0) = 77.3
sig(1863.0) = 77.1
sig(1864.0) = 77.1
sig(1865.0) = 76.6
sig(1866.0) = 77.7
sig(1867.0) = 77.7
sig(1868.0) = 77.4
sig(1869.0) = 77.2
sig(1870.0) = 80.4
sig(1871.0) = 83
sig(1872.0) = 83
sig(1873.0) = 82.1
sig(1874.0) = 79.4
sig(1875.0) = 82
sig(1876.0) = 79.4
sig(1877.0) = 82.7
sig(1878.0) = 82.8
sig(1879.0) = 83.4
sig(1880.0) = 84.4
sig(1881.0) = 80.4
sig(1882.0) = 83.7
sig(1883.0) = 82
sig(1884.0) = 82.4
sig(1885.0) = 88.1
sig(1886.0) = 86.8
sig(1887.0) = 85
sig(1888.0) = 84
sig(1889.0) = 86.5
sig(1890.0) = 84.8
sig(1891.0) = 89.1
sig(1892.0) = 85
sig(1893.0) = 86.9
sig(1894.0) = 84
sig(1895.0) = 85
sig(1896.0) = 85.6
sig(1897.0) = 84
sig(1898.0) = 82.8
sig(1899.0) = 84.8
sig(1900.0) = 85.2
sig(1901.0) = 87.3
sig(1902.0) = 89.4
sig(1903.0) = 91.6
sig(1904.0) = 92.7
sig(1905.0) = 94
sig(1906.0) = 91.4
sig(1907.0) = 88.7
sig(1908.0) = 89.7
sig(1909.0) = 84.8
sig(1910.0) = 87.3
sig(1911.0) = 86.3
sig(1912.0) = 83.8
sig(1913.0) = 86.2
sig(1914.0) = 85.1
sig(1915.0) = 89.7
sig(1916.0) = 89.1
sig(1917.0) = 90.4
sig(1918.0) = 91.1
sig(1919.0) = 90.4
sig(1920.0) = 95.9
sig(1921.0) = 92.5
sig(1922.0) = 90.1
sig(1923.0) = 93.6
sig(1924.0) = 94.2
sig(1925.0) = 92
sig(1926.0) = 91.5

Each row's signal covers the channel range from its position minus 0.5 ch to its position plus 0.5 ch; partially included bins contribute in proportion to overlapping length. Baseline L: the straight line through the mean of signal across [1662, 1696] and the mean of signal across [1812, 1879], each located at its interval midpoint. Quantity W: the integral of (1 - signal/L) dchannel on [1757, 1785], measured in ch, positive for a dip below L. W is 3.4 ch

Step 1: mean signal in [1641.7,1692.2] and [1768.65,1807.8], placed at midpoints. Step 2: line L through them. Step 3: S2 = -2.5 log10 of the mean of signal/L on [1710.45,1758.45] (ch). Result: 0.14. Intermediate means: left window 43.1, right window 60.5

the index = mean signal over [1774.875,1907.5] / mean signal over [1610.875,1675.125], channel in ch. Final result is 1.76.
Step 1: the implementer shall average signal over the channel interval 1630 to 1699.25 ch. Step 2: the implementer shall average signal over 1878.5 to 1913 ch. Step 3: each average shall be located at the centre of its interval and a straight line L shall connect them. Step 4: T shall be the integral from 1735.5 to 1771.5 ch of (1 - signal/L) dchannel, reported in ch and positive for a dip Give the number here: 6.1 ch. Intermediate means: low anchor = 43.2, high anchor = 86.2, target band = 49.7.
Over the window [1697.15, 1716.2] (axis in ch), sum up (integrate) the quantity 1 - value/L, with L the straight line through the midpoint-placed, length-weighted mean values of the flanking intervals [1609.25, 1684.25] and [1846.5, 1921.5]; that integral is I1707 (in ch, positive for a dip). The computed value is 2.32 ch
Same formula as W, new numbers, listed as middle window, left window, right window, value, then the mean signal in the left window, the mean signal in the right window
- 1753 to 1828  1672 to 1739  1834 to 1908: 3.4 ch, 45.1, 81.1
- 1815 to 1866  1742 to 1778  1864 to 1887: -1.3 ch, 51.1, 81.5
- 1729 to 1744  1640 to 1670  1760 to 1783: 1.3 ch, 42.5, 53.7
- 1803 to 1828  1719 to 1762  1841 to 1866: -0.5 ch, 47.1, 76.8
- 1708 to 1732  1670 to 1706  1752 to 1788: 1.7 ch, 44.9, 53.5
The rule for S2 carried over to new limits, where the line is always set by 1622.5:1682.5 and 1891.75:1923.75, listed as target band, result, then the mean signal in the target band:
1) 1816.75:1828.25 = 0.051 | 69.6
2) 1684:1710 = 0.094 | 46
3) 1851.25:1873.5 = 0.045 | 76.9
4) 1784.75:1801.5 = 0.061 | 63.9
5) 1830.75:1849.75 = -0.012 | 77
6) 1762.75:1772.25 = 0.194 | 52.6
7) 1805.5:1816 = 0.062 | 66.8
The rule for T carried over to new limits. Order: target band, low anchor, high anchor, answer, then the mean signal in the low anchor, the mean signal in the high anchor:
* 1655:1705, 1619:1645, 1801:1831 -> 4.85 ch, 41.4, 68.1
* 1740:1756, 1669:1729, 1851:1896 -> 1.94 ch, 44.8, 80.4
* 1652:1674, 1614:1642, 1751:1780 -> 1.35 ch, 41.4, 52.6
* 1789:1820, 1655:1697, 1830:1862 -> 0.44 ch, 43.2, 75.8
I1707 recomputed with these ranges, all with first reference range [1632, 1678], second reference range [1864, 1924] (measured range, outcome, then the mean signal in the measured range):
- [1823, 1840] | 0.7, 71.4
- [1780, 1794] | 1.7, 58.1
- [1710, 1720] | 1.6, 44.9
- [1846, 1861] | 0.6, 75.1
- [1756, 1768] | 1.9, 51.9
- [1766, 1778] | 1.9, 53.6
